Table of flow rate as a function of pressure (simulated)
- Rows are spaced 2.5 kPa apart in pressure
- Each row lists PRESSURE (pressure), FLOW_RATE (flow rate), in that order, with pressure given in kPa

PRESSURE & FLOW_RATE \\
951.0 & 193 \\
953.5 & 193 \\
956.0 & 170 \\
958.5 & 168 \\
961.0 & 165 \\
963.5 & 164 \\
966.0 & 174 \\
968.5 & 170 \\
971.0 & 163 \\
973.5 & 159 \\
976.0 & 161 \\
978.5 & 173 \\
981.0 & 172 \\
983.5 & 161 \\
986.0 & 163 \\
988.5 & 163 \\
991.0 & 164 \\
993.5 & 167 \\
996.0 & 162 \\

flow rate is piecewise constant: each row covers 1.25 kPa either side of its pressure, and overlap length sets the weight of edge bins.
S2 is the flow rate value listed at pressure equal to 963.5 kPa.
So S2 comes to 164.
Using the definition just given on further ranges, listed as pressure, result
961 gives 165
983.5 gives 161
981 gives 172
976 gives 161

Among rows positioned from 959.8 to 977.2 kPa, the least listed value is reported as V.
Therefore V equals 159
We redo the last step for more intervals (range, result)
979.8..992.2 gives 161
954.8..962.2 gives 165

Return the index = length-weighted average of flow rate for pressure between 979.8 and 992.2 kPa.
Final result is 165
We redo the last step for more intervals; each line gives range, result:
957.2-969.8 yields 168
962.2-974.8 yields 166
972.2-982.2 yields 166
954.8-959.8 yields 169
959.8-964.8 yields 165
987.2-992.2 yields 163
